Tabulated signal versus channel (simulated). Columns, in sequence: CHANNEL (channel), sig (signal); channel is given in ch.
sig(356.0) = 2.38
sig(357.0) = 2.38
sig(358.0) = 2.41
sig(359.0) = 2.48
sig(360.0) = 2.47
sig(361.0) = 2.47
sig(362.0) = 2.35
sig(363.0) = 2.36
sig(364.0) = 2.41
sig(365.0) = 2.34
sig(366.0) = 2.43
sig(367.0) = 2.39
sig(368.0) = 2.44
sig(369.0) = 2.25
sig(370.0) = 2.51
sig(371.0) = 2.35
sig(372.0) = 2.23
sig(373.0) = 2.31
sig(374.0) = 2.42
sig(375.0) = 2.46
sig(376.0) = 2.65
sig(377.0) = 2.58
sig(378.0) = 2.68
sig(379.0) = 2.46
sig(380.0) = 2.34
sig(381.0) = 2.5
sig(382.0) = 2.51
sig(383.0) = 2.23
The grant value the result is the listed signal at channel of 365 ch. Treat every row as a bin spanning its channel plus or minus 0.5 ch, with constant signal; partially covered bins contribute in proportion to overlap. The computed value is 2.34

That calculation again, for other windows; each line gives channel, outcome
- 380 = 2.34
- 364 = 2.41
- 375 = 2.46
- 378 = 2.68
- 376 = 2.65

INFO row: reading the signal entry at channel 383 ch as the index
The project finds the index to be 2.23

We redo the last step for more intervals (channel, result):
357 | 2.38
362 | 2.35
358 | 2.41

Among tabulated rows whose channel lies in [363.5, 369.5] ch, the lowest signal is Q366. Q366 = 2.25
